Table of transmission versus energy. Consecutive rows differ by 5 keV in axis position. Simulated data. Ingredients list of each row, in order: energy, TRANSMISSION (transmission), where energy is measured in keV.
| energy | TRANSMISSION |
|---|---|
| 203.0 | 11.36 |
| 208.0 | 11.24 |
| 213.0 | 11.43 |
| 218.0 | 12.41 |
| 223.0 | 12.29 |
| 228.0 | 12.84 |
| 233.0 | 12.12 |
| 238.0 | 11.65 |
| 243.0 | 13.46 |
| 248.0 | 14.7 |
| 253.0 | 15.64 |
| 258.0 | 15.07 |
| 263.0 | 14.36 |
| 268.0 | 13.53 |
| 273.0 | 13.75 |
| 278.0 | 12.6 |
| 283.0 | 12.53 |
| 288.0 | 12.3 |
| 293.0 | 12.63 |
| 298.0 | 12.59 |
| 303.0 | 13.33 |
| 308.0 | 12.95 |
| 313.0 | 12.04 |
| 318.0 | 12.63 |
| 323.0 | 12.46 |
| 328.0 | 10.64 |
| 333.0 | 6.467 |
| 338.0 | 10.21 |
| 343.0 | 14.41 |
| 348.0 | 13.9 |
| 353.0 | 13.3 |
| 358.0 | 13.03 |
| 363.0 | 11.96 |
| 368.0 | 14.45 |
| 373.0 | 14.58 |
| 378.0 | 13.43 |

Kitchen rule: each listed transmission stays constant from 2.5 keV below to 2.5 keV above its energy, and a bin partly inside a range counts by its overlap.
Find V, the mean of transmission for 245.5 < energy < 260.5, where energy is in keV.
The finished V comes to 15.1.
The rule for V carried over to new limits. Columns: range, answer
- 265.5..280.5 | 13.3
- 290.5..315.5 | 12.7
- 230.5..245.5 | 12.4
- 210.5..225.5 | 12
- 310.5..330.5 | 11.9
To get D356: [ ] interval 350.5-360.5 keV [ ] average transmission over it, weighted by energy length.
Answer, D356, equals 13.2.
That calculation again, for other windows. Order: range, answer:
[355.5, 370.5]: 13.1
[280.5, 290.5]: 12.4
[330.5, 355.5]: 11.7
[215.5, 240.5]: 12.3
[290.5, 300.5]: 12.6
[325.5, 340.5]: 9.11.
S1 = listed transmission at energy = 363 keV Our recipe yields 11.96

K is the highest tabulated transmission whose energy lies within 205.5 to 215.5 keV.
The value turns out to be 11.43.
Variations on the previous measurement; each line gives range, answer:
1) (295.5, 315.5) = 13.33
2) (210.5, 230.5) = 12.84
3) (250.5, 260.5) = 15.64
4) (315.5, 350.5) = 14.41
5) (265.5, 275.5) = 13.75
